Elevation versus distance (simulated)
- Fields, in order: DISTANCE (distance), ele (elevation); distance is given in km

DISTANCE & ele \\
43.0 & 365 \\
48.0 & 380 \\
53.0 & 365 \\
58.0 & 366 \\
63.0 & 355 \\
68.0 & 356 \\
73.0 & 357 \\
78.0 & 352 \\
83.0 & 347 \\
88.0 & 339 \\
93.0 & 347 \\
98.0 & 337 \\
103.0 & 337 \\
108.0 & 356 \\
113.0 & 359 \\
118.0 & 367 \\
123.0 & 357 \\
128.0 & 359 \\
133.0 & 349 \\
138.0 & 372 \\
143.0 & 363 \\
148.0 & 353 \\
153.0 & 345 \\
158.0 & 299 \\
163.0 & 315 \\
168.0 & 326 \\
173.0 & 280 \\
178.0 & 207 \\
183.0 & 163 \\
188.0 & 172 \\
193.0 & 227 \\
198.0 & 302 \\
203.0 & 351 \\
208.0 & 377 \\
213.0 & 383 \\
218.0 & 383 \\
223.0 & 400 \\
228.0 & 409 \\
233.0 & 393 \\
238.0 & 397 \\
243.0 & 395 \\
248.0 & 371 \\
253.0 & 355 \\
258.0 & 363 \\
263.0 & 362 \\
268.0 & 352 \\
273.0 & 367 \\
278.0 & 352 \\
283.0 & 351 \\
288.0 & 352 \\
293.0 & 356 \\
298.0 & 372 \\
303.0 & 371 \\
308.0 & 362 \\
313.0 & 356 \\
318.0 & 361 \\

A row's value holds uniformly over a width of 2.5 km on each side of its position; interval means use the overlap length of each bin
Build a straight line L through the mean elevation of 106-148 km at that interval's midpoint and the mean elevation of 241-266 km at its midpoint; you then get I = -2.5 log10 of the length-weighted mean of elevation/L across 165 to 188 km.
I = 0.46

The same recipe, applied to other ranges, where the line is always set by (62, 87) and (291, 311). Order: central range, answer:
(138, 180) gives 0.13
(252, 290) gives 0.02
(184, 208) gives 0.32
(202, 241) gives -0.08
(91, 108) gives 0.04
